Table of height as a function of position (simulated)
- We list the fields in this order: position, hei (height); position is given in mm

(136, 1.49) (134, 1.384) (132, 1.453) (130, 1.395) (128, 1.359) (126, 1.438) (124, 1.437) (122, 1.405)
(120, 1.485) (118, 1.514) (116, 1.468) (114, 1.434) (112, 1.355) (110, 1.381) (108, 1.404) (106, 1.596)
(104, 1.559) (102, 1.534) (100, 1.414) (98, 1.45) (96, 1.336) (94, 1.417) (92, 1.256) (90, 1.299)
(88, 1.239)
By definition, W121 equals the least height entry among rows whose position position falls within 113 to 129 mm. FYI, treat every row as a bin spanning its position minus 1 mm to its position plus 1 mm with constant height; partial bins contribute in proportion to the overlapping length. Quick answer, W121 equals 1.359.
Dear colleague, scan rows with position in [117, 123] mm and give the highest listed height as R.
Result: 1.514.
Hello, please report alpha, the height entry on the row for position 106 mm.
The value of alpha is 1.596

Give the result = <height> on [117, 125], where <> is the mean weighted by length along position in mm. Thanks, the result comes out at 1.46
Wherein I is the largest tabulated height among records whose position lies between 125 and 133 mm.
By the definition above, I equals 1.453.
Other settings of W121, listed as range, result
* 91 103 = 1.256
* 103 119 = 1.355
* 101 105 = 1.534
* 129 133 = 1.395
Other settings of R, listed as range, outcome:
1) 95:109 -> 1.596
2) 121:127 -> 1.438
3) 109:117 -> 1.468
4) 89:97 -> 1.417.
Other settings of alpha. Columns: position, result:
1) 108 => 1.404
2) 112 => 1.355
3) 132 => 1.453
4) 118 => 1.514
